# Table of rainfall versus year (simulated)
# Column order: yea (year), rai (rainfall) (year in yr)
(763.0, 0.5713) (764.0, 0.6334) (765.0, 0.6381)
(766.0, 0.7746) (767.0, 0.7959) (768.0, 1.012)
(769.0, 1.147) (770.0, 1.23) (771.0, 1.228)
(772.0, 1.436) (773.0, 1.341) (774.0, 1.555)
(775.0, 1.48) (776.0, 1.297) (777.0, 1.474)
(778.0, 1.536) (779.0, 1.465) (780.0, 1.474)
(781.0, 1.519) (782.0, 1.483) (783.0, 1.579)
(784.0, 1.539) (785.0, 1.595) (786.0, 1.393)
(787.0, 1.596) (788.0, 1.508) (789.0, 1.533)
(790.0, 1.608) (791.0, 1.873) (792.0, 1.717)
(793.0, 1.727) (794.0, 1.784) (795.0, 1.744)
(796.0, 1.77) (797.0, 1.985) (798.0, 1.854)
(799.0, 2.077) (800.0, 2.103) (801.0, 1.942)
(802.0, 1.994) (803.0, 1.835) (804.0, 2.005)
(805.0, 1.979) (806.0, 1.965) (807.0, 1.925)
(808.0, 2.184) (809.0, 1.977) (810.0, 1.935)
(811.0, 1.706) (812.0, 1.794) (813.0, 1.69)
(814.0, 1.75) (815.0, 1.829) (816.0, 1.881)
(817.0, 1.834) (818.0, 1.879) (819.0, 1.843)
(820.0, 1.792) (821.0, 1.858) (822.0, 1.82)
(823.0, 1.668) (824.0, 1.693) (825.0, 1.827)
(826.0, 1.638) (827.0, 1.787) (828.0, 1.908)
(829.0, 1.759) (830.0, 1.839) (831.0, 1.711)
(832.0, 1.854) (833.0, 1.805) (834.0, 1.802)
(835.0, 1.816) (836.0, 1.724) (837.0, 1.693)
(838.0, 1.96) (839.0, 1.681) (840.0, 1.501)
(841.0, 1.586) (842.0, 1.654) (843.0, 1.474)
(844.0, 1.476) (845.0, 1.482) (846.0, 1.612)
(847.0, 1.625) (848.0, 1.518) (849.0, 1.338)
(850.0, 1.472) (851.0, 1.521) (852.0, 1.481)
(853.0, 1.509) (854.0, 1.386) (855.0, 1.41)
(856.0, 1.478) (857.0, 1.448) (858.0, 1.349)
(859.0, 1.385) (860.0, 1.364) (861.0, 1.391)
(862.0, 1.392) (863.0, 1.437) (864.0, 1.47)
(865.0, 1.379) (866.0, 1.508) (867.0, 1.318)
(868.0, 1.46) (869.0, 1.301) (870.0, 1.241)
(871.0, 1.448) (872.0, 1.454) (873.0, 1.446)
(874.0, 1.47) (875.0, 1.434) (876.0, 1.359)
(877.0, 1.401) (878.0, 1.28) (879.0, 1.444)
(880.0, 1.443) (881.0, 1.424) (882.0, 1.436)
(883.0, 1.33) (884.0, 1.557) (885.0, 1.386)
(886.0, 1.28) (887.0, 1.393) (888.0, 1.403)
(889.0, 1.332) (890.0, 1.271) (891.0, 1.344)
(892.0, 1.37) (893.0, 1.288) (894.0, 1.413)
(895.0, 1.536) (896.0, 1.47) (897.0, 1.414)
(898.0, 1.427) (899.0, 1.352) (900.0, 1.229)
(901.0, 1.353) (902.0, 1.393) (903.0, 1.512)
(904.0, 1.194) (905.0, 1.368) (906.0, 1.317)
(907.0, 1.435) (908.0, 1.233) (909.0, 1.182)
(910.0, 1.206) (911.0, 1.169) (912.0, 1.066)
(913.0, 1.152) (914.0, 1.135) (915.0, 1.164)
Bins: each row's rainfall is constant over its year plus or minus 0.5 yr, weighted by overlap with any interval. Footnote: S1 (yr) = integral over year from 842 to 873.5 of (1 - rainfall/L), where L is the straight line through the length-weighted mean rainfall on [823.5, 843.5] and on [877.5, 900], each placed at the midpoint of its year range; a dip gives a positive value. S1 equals 2.81 yr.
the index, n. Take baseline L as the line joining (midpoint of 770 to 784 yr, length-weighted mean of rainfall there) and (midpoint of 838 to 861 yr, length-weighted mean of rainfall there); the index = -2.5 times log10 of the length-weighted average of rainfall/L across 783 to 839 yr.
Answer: -0.22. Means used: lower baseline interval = 1.45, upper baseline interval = 1.5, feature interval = 1.8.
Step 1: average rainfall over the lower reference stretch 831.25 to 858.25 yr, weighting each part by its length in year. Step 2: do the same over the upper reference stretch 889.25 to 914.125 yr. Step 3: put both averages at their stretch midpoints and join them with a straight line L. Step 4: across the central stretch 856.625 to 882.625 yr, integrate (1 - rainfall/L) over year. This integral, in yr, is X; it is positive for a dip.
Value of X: 1.1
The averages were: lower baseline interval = 1.58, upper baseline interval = 1.32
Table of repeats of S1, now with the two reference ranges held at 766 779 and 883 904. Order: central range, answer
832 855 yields -4.4 yr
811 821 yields -3.7 yr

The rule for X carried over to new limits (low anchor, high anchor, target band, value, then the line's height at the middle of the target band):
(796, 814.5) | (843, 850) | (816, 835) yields -0.9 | 1.72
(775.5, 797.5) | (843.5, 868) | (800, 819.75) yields -4.4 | 1.55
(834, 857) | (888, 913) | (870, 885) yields 0.1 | 1.43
